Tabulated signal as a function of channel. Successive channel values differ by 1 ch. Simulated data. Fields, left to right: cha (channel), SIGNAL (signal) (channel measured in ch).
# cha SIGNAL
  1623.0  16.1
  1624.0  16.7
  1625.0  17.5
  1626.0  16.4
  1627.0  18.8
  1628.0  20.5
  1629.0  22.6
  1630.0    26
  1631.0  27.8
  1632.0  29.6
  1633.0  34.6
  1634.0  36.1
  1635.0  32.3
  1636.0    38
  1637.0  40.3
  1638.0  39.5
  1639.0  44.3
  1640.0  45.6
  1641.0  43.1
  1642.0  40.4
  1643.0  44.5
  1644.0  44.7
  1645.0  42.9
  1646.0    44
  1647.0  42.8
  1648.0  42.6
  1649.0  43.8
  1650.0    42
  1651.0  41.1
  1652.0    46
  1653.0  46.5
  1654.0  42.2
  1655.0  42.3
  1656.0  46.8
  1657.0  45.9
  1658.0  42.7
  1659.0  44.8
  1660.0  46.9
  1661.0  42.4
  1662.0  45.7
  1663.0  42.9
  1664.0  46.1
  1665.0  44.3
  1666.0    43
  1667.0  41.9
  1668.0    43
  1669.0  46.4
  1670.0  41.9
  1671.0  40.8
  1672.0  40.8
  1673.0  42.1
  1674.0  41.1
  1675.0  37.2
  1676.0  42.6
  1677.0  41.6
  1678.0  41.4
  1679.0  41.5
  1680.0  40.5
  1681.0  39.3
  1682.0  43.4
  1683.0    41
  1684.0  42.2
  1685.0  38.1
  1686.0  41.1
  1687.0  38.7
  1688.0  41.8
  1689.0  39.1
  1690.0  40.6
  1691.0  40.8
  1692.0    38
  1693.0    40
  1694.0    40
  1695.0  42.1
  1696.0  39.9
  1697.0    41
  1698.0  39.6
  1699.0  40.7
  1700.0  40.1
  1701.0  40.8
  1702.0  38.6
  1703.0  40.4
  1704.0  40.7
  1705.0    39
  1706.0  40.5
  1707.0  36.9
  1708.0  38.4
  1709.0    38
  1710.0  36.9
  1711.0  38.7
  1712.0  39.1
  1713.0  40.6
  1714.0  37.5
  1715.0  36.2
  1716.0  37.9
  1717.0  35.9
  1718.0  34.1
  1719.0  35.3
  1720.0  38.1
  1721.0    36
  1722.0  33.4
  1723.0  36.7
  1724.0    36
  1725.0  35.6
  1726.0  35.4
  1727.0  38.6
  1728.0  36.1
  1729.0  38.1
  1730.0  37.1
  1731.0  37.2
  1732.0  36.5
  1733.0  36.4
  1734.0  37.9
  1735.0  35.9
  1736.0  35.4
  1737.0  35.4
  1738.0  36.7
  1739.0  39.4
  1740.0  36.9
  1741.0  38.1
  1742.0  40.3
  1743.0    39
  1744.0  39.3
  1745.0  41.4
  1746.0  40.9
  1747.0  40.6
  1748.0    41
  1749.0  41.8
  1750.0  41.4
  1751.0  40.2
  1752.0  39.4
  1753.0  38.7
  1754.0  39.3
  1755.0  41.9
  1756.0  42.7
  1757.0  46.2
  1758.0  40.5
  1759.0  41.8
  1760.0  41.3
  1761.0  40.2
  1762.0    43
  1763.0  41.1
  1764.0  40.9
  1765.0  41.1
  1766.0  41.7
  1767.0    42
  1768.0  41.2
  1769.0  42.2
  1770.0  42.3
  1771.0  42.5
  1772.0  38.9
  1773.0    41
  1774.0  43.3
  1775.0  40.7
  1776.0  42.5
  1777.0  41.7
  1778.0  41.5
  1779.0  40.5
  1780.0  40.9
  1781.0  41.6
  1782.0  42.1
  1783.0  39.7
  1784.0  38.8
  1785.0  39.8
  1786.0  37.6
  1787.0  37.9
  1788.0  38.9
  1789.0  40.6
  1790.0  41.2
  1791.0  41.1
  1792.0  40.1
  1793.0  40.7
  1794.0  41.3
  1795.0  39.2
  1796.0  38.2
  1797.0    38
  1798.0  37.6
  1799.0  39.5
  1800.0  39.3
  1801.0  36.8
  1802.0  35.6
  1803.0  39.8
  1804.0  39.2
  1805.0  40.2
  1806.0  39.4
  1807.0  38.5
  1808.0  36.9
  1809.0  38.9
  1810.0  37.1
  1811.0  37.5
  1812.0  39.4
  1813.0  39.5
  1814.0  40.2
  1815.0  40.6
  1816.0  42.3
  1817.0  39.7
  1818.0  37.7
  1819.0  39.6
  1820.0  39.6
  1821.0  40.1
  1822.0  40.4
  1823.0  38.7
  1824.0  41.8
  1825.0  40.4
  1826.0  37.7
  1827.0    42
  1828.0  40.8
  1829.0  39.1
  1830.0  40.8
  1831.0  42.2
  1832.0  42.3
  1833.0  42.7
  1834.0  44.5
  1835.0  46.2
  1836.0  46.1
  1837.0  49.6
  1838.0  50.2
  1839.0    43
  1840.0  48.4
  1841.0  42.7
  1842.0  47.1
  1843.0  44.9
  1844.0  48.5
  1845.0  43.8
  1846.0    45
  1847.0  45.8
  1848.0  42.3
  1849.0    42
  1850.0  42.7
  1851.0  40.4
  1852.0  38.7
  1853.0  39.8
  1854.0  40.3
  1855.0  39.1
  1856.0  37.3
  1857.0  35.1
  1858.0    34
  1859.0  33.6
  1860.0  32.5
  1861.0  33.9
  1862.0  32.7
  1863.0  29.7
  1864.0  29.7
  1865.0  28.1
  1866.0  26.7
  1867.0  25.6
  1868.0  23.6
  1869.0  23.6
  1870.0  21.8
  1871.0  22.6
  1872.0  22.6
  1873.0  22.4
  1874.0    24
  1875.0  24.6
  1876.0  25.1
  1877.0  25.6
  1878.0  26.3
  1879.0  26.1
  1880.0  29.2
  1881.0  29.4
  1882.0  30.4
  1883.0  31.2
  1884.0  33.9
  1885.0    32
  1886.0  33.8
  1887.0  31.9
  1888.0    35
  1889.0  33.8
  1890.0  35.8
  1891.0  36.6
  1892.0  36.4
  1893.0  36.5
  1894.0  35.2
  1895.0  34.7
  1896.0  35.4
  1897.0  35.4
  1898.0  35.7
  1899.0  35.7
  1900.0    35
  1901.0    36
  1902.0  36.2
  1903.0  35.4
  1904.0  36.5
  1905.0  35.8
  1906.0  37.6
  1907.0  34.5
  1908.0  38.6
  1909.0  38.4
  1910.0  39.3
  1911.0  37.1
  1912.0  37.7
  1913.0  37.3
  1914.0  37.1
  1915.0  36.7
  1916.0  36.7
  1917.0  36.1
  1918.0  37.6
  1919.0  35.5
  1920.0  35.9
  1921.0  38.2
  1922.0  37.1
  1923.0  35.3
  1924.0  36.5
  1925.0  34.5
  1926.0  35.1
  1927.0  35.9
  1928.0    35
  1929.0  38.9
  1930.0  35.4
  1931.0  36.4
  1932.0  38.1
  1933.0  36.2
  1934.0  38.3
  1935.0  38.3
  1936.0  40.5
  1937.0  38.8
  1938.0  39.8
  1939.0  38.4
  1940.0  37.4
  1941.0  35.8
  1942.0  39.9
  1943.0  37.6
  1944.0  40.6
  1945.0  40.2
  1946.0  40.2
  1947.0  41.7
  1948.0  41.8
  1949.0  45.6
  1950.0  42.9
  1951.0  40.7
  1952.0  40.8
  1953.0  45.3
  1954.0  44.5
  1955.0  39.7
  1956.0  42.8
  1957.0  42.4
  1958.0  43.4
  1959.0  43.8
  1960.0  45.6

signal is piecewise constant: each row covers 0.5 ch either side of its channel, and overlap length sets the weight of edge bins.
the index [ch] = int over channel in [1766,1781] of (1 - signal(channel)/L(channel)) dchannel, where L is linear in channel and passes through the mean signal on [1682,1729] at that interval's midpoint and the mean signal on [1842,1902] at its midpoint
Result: -2.0 ch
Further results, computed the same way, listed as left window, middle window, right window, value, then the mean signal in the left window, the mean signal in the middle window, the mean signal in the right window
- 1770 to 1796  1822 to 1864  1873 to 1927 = -4.18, 40.6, 41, 34.2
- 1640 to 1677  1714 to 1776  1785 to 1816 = 2.39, 43.3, 39.1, 39.1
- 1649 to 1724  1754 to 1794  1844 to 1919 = -3.64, 40.7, 41.1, 34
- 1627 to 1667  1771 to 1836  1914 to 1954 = -1.46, 40.2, 40.1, 38.4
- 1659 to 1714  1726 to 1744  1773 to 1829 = 1.37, 40.9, 37.4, 39.7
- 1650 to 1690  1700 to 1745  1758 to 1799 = 4.32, 42.5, 37.6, 40.7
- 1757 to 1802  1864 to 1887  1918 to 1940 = 6.82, 40.5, 26.9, 37.1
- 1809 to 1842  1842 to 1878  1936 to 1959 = 6.97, 41.7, 33.5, 41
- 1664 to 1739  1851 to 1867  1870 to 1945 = 0.76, 39.2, 34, 34.6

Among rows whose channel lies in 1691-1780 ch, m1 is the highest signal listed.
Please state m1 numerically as 46.2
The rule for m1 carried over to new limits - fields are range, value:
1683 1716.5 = 42.2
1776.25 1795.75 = 42.1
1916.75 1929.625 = 38.9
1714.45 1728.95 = 38.6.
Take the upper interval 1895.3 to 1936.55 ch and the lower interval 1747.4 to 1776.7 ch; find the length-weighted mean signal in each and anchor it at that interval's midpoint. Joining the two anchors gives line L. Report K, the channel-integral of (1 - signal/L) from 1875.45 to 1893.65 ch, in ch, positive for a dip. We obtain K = 2.89 ch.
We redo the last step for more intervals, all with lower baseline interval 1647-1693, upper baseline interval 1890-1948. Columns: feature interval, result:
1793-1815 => 0.41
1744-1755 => 0.04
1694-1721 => 1.84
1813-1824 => -0.21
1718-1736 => 2.07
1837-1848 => -2.06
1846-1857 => -0.64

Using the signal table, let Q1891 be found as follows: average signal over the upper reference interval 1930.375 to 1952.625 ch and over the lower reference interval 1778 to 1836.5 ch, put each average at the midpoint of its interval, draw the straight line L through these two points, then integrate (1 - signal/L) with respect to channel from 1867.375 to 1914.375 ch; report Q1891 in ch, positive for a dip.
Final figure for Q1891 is 8.8 ch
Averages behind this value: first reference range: 40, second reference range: 39.6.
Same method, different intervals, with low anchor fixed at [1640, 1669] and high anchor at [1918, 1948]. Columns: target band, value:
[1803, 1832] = 0.39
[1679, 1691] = 0.72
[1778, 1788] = 0.27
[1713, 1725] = 1.74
